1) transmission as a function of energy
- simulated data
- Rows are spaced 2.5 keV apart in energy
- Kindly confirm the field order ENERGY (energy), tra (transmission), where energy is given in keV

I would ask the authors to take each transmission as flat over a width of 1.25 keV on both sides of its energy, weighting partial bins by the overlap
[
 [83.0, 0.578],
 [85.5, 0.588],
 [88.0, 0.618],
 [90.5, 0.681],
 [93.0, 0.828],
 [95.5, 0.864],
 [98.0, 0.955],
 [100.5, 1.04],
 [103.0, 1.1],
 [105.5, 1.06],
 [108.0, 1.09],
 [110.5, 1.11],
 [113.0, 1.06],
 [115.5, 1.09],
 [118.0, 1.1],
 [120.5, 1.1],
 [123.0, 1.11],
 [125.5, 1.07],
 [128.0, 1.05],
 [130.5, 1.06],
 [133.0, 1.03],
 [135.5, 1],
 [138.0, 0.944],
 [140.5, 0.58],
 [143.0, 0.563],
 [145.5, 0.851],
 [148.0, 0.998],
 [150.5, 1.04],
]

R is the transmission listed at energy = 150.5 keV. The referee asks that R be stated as 1.04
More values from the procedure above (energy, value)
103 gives 1.1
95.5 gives 0.864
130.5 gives 1.06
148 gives 0.998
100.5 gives 1.04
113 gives 1.06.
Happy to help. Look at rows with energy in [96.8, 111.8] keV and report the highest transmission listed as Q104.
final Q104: 1.11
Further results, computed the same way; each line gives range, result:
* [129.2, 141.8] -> 1.06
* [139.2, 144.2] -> 0.58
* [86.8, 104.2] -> 1.1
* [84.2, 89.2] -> 0.618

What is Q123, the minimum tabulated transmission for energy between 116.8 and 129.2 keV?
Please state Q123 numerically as 1.05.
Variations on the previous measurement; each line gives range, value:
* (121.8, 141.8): 0.58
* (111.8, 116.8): 1.06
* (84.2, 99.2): 0.588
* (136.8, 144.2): 0.563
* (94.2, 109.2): 0.864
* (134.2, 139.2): 0.944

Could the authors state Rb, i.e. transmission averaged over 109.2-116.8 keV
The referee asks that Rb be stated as 1.09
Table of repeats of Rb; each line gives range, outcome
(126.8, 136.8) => 1.03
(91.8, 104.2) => 0.957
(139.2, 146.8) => 0.669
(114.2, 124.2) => 1.1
